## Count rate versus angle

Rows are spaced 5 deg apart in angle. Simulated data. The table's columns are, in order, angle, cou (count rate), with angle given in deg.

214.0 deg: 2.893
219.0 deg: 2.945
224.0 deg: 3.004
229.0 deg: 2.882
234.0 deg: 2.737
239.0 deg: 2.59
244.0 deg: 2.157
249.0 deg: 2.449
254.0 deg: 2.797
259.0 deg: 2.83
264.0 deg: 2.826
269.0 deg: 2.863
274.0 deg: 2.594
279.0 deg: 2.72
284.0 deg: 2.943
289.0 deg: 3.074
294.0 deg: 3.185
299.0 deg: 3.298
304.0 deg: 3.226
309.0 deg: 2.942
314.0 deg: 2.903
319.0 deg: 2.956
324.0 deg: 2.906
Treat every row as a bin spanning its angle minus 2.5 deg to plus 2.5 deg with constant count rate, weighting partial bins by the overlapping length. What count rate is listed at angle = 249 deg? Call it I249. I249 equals 2.449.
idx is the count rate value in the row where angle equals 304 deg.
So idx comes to 3.226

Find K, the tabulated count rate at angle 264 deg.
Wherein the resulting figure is 2.826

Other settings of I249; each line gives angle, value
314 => 2.903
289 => 3.074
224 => 3.004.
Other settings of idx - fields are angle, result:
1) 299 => 3.298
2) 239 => 2.59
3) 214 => 2.893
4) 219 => 2.945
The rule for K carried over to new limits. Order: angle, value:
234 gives 2.737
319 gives 2.956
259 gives 2.83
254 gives 2.797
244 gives 2.157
